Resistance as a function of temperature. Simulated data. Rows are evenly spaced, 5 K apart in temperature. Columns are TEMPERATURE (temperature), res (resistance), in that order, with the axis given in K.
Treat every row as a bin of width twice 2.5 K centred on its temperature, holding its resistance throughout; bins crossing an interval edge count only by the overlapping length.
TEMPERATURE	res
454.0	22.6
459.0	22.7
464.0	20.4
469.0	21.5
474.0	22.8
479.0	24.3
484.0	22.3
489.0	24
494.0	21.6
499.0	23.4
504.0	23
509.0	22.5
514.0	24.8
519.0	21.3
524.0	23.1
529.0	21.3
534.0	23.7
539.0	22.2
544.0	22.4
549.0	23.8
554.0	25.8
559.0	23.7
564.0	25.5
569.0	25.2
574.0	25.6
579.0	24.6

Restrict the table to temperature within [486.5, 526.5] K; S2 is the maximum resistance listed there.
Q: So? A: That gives 24.8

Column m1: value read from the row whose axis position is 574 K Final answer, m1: 25.6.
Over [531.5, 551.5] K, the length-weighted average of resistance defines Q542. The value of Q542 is 23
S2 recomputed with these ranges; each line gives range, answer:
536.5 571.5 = 25.8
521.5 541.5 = 23.7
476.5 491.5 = 24.3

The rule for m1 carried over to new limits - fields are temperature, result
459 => 22.7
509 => 22.5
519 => 21.3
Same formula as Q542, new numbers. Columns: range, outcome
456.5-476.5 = 21.9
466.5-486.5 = 22.7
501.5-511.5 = 22.8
